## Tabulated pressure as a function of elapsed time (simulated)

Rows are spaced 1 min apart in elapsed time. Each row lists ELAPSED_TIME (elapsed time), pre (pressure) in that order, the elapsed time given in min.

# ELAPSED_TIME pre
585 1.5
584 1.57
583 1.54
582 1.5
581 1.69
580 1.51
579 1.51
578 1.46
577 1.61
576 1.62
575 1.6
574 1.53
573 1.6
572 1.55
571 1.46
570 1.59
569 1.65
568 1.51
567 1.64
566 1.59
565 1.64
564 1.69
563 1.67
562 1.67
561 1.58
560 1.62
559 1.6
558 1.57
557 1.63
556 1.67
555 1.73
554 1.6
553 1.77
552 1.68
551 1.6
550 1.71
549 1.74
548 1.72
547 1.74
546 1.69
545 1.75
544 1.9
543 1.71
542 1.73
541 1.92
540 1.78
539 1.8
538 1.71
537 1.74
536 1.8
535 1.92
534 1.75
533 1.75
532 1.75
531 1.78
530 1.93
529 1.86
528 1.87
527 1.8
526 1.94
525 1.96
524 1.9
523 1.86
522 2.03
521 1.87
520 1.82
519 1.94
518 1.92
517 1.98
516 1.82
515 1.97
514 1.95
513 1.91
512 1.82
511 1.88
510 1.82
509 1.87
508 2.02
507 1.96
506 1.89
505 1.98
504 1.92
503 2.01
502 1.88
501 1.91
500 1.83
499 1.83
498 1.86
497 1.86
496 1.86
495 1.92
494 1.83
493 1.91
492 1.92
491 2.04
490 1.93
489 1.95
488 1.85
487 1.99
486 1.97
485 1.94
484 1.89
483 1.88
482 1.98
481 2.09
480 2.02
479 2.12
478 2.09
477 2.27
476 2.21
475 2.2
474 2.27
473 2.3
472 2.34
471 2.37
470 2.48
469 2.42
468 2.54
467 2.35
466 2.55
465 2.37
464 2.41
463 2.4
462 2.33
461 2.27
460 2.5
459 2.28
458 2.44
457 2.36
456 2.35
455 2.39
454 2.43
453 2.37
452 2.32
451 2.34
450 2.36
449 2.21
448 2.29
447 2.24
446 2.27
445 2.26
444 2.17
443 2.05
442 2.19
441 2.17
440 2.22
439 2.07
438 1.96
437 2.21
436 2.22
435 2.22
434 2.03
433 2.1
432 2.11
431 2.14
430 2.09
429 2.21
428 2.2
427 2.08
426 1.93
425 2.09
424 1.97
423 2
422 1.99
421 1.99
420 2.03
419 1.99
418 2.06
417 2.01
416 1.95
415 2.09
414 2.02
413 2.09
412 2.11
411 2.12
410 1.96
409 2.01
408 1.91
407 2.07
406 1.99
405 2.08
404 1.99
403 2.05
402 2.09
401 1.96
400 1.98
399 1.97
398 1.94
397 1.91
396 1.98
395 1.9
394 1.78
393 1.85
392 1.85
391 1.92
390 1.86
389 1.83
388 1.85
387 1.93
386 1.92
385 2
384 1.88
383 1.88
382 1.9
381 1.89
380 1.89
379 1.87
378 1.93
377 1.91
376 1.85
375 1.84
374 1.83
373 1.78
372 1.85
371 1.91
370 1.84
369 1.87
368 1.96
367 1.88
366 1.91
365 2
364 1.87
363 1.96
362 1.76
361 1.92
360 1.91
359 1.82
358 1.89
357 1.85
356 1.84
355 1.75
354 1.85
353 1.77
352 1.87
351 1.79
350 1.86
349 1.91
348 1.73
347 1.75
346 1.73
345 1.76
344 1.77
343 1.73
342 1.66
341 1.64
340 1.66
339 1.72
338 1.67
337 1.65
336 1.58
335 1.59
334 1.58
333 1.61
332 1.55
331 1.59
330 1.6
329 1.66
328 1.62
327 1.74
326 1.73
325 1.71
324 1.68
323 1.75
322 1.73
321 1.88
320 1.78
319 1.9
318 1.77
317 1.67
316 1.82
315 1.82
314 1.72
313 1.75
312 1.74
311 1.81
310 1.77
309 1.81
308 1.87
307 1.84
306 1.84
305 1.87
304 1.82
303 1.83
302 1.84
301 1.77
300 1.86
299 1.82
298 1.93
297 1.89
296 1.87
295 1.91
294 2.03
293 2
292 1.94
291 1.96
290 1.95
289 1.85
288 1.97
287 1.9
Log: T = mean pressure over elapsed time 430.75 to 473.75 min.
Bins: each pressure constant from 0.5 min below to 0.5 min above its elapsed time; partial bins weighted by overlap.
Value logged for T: 2.29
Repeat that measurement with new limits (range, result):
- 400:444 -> 2.07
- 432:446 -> 2.15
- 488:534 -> 1.89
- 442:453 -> 2.25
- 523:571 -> 1.73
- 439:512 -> 2.14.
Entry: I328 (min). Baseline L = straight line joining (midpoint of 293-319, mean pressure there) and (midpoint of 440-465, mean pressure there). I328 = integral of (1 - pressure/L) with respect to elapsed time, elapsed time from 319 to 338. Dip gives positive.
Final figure 2.3 min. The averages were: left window 1.83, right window 2.31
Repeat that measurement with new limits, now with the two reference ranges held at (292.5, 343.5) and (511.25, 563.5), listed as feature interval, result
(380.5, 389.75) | -0.7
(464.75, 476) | -3.8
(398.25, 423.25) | -3.5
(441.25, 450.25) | -2.3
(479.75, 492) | -1.2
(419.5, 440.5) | -3.7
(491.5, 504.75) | -0.8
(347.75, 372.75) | -1.4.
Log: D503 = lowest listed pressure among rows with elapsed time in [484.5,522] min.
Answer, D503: 1.82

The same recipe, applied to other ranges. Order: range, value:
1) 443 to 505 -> 1.83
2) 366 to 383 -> 1.78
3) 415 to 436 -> 1.93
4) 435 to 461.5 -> 1.96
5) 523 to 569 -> 1.51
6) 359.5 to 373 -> 1.76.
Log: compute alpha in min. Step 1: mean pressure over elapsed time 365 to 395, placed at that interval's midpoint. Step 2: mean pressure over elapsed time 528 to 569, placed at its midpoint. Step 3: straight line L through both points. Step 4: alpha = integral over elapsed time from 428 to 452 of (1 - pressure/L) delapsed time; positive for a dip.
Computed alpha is -4.8 min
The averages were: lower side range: 1.88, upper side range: 1.72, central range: 2.18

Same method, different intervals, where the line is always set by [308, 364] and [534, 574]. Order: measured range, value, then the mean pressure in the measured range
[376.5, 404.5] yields -3.0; 1.92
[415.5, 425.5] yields -1.6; 2.01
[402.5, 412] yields -1.6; 2.02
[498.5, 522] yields -2.9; 1.91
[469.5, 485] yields -4.1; 2.16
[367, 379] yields -0.9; 1.87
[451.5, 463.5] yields -4.6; 2.37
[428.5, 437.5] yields -2.2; 2.15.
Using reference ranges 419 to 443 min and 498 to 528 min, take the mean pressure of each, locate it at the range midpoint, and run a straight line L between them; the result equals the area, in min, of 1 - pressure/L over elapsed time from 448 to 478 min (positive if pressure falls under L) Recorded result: -5.0 min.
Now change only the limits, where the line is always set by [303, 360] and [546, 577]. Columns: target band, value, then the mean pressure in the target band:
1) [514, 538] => -3.13 min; 1.87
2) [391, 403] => -1.51 min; 1.93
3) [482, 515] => -4.87 min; 1.91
